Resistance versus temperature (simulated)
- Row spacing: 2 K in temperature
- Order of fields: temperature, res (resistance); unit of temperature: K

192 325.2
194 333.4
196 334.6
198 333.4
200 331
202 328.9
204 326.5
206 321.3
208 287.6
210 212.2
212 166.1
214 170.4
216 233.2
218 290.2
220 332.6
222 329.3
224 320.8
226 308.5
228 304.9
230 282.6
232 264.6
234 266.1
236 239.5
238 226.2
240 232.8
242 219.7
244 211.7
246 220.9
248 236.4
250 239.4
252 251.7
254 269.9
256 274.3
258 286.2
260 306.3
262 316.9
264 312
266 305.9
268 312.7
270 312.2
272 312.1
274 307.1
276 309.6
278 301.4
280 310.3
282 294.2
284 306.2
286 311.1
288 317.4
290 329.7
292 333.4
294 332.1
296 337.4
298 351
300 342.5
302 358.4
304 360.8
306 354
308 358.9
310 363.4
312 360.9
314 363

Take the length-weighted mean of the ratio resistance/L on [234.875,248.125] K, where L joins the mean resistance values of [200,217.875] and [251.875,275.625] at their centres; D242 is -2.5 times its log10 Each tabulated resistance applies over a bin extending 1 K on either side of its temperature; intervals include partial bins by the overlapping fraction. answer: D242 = 0.25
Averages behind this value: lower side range 262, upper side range 299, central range 226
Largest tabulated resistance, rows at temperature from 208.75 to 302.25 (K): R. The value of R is 358.4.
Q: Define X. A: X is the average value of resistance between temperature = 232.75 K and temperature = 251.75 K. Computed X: 234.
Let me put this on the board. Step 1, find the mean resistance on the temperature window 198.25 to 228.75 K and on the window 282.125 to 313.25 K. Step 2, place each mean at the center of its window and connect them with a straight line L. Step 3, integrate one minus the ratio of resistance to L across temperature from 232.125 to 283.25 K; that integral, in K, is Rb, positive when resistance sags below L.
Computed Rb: 6.5 K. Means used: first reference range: 285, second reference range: 340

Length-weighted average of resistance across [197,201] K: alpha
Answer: 332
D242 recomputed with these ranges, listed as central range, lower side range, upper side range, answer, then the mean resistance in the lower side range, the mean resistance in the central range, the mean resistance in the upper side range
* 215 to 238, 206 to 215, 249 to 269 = -0.18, 222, 286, 288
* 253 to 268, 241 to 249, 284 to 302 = -0.15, 222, 297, 332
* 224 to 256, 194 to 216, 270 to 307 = 0.18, 281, 255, 326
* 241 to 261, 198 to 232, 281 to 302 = 0.21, 285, 252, 327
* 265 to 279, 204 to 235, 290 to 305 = 0.04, 274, 309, 344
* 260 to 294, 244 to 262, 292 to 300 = -0.03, 261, 312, 340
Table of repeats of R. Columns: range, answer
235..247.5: 239.5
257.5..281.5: 316.9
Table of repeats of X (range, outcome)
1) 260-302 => 318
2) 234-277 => 271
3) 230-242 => 247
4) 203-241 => 269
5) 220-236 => 295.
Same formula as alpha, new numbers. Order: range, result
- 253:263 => 291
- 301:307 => 358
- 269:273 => 312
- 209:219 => 214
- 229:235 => 271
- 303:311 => 359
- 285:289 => 314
